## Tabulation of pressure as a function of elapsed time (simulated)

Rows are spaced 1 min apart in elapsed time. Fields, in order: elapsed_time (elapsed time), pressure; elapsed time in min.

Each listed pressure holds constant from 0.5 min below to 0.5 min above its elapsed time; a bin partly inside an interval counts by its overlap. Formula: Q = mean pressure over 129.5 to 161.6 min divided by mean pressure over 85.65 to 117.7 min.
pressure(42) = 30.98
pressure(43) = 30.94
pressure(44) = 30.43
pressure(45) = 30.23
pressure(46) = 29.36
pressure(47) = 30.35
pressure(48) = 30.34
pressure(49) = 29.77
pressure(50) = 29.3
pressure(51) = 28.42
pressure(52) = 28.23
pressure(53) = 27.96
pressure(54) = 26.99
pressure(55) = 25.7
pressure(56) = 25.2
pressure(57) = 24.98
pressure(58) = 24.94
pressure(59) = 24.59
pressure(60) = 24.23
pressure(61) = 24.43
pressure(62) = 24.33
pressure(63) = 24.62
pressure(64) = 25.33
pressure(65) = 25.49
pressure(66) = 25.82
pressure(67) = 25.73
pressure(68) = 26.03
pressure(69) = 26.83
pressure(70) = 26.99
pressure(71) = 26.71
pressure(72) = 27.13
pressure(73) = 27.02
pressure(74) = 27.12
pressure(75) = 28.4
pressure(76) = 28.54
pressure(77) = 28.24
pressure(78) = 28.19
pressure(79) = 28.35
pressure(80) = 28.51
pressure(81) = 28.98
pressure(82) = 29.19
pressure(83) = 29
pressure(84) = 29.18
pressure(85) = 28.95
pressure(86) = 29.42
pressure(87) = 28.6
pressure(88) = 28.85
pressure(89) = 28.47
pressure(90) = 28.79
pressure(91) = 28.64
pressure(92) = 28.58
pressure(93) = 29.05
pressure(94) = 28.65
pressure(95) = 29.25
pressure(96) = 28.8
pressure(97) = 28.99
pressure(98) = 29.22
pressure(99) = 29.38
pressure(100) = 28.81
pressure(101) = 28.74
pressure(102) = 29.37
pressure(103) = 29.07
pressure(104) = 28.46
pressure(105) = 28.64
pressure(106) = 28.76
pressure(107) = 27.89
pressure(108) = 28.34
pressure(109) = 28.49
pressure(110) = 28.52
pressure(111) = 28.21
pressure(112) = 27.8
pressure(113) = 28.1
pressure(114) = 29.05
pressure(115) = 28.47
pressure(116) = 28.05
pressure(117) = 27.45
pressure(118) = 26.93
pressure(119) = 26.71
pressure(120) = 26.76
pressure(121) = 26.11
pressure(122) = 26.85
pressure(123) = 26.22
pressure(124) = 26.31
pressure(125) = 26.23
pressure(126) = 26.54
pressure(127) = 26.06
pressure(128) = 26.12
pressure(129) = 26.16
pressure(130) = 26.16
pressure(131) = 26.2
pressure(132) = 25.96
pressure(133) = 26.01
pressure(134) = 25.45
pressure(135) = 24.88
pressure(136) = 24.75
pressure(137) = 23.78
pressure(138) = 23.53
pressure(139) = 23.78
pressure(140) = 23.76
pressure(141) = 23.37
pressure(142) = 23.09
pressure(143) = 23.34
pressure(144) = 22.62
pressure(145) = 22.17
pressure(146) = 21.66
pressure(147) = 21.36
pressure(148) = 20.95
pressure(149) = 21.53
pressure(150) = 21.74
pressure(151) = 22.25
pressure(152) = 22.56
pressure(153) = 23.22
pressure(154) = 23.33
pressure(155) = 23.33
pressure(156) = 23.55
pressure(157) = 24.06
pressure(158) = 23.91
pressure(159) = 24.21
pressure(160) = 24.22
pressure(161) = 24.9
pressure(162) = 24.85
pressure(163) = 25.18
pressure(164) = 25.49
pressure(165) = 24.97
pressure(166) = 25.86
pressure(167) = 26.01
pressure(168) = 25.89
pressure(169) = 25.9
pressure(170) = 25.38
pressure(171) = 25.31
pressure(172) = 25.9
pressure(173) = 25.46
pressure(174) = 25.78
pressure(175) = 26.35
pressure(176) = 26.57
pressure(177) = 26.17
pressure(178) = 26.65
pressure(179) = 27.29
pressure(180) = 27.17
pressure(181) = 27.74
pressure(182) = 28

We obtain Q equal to 0.8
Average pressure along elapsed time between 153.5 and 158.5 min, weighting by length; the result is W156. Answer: 23.6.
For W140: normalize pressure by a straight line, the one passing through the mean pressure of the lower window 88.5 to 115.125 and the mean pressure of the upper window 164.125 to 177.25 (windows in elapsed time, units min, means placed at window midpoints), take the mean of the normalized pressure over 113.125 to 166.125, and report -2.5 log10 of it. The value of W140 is 0.10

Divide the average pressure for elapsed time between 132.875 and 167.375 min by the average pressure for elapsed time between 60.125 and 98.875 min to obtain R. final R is 0.85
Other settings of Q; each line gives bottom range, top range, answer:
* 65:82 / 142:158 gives 0.82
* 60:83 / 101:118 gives 1.06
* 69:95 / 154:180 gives 0.89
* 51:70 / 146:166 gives 0.91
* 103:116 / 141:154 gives 0.78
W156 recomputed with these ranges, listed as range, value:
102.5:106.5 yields 28.7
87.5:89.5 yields 28.7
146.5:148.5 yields 21.2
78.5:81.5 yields 28.6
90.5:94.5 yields 28.7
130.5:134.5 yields 25.9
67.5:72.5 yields 26.7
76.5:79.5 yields 28.3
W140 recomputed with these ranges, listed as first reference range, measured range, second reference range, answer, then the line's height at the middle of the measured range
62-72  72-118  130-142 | -0.13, 25.4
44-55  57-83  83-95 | 0.09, 28.9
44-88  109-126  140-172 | -0.08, 25.3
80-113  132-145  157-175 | 0.11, 26.6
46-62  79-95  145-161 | -0.13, 25.6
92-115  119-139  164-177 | 0.07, 27.6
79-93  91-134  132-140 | -0.04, 26.6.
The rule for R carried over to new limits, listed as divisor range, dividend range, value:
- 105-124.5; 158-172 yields 0.91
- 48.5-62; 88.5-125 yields 1.07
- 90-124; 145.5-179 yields 0.87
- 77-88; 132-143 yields 0.84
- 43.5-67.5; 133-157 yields 0.86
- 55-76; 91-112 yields 1.11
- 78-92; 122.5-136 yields 0.90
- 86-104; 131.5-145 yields 0.83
